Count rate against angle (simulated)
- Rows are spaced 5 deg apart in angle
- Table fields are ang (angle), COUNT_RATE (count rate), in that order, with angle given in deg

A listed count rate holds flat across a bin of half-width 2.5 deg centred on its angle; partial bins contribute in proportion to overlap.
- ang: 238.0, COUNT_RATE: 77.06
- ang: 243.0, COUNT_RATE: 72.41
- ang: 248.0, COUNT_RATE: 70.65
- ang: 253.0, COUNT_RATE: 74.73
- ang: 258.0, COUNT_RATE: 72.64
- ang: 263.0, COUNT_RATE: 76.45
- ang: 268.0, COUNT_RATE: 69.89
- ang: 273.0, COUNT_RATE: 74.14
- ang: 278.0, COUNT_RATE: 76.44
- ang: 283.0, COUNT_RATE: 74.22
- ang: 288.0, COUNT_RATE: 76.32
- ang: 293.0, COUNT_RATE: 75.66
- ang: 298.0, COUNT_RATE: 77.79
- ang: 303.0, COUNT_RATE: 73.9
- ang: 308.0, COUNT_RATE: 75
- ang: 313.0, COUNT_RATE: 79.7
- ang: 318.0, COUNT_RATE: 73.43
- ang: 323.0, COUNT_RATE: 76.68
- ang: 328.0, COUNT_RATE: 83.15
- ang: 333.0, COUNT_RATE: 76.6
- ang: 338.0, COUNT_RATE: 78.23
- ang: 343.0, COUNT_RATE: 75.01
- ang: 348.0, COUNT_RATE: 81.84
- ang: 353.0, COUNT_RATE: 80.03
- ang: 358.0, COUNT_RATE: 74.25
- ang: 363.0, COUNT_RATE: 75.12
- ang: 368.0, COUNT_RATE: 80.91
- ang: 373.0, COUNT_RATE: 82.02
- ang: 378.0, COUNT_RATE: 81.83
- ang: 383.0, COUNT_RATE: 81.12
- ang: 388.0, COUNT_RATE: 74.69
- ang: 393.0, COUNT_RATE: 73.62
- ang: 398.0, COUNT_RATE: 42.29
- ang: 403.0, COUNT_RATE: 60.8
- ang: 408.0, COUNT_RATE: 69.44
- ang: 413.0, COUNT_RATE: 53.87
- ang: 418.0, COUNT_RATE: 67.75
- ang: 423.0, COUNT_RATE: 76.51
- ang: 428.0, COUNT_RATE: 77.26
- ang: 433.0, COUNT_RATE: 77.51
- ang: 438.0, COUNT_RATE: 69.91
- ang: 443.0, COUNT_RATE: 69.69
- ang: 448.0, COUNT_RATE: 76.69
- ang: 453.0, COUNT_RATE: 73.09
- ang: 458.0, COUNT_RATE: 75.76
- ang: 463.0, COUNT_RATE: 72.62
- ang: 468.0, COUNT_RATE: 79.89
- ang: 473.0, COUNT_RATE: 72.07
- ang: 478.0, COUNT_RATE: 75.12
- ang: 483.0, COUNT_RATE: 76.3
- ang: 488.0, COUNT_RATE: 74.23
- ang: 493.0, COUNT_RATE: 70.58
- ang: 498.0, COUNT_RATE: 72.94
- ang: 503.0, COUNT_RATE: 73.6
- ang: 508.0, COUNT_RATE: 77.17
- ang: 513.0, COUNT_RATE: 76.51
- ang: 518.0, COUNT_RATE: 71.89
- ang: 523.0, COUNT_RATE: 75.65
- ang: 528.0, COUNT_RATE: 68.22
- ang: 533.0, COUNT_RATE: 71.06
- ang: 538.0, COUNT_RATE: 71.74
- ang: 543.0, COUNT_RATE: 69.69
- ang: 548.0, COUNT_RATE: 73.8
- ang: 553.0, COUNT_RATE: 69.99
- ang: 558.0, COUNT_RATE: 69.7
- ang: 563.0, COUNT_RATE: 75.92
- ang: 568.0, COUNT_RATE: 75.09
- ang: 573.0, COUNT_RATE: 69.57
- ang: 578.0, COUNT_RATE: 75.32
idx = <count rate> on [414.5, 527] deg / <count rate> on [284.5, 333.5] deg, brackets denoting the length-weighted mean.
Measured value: 1.0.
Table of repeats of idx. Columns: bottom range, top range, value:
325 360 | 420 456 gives 0.95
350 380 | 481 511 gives 0.94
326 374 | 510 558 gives 0.92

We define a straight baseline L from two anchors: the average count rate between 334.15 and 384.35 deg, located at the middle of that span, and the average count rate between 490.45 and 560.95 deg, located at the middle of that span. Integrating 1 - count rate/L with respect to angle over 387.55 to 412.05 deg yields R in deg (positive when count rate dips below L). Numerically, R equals 4.7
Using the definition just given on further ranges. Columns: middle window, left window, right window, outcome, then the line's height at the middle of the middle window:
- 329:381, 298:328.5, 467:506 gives -1.8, 76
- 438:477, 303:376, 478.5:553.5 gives 0.3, 74.6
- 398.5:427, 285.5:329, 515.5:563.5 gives 3.7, 74.3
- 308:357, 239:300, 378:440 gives -4.1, 72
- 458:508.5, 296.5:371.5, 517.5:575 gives -0.6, 73.5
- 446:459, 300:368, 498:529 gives 0.0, 75.1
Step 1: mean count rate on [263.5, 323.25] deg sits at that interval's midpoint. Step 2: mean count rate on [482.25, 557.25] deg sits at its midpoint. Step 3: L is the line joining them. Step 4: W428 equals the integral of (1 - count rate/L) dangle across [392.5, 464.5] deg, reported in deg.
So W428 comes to 4.7 deg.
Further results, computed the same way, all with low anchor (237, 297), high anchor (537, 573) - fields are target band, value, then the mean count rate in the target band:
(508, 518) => -0.4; 75.5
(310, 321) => -0.4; 76.5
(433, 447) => 0.2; 71.9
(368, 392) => -2.0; 79.6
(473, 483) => -0.3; 74.7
